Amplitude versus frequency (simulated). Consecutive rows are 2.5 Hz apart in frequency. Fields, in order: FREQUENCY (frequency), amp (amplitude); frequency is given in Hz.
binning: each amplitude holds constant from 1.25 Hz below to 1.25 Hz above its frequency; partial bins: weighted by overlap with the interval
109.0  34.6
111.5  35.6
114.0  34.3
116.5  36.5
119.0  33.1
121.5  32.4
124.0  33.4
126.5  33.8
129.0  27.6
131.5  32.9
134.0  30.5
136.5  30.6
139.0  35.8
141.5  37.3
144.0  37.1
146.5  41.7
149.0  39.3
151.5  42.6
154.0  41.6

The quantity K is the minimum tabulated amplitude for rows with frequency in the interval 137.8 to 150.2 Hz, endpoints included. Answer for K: 35.8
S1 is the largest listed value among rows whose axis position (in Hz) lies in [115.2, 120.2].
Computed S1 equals 36.5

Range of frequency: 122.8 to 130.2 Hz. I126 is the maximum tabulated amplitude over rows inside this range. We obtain 33.8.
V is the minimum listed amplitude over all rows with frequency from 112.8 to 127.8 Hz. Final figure 32.4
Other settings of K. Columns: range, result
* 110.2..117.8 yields 34.3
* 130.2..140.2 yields 30.5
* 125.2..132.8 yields 27.6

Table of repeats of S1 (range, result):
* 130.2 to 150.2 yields 41.7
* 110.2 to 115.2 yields 35.6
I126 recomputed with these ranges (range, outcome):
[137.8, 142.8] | 37.3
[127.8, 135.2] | 32.9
